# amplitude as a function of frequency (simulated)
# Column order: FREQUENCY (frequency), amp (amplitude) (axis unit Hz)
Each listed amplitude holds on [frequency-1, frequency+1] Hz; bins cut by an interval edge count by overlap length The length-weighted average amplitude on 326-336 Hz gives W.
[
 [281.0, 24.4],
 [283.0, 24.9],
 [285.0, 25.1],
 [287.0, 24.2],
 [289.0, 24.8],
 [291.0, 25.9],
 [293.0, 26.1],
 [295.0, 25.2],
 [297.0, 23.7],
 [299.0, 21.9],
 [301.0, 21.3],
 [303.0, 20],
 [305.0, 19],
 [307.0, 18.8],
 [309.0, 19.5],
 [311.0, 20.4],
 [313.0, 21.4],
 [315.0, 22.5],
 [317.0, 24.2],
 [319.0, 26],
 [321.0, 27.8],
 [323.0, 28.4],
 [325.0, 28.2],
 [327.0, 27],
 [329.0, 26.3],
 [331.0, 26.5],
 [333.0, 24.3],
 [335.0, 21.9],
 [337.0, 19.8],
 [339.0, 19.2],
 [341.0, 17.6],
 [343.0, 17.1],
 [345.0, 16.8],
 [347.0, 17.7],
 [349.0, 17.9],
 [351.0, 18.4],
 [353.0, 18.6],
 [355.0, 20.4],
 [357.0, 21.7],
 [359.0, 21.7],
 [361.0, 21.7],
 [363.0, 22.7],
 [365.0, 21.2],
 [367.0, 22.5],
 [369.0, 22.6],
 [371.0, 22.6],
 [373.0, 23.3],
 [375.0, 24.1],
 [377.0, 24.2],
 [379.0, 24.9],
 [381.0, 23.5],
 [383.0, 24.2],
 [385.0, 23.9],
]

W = 25.2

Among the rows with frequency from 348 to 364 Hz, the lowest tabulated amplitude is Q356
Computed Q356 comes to 17.9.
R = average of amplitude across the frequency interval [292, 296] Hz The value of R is 25.6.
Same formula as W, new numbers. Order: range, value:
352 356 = 19.5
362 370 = 22.2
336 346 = 18.1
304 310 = 19.1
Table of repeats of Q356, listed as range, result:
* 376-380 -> 24.2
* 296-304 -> 20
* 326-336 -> 21.9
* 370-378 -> 22.6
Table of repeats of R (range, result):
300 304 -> 20.6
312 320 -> 23.5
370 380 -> 23.8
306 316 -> 20.5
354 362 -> 21.4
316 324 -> 26.6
